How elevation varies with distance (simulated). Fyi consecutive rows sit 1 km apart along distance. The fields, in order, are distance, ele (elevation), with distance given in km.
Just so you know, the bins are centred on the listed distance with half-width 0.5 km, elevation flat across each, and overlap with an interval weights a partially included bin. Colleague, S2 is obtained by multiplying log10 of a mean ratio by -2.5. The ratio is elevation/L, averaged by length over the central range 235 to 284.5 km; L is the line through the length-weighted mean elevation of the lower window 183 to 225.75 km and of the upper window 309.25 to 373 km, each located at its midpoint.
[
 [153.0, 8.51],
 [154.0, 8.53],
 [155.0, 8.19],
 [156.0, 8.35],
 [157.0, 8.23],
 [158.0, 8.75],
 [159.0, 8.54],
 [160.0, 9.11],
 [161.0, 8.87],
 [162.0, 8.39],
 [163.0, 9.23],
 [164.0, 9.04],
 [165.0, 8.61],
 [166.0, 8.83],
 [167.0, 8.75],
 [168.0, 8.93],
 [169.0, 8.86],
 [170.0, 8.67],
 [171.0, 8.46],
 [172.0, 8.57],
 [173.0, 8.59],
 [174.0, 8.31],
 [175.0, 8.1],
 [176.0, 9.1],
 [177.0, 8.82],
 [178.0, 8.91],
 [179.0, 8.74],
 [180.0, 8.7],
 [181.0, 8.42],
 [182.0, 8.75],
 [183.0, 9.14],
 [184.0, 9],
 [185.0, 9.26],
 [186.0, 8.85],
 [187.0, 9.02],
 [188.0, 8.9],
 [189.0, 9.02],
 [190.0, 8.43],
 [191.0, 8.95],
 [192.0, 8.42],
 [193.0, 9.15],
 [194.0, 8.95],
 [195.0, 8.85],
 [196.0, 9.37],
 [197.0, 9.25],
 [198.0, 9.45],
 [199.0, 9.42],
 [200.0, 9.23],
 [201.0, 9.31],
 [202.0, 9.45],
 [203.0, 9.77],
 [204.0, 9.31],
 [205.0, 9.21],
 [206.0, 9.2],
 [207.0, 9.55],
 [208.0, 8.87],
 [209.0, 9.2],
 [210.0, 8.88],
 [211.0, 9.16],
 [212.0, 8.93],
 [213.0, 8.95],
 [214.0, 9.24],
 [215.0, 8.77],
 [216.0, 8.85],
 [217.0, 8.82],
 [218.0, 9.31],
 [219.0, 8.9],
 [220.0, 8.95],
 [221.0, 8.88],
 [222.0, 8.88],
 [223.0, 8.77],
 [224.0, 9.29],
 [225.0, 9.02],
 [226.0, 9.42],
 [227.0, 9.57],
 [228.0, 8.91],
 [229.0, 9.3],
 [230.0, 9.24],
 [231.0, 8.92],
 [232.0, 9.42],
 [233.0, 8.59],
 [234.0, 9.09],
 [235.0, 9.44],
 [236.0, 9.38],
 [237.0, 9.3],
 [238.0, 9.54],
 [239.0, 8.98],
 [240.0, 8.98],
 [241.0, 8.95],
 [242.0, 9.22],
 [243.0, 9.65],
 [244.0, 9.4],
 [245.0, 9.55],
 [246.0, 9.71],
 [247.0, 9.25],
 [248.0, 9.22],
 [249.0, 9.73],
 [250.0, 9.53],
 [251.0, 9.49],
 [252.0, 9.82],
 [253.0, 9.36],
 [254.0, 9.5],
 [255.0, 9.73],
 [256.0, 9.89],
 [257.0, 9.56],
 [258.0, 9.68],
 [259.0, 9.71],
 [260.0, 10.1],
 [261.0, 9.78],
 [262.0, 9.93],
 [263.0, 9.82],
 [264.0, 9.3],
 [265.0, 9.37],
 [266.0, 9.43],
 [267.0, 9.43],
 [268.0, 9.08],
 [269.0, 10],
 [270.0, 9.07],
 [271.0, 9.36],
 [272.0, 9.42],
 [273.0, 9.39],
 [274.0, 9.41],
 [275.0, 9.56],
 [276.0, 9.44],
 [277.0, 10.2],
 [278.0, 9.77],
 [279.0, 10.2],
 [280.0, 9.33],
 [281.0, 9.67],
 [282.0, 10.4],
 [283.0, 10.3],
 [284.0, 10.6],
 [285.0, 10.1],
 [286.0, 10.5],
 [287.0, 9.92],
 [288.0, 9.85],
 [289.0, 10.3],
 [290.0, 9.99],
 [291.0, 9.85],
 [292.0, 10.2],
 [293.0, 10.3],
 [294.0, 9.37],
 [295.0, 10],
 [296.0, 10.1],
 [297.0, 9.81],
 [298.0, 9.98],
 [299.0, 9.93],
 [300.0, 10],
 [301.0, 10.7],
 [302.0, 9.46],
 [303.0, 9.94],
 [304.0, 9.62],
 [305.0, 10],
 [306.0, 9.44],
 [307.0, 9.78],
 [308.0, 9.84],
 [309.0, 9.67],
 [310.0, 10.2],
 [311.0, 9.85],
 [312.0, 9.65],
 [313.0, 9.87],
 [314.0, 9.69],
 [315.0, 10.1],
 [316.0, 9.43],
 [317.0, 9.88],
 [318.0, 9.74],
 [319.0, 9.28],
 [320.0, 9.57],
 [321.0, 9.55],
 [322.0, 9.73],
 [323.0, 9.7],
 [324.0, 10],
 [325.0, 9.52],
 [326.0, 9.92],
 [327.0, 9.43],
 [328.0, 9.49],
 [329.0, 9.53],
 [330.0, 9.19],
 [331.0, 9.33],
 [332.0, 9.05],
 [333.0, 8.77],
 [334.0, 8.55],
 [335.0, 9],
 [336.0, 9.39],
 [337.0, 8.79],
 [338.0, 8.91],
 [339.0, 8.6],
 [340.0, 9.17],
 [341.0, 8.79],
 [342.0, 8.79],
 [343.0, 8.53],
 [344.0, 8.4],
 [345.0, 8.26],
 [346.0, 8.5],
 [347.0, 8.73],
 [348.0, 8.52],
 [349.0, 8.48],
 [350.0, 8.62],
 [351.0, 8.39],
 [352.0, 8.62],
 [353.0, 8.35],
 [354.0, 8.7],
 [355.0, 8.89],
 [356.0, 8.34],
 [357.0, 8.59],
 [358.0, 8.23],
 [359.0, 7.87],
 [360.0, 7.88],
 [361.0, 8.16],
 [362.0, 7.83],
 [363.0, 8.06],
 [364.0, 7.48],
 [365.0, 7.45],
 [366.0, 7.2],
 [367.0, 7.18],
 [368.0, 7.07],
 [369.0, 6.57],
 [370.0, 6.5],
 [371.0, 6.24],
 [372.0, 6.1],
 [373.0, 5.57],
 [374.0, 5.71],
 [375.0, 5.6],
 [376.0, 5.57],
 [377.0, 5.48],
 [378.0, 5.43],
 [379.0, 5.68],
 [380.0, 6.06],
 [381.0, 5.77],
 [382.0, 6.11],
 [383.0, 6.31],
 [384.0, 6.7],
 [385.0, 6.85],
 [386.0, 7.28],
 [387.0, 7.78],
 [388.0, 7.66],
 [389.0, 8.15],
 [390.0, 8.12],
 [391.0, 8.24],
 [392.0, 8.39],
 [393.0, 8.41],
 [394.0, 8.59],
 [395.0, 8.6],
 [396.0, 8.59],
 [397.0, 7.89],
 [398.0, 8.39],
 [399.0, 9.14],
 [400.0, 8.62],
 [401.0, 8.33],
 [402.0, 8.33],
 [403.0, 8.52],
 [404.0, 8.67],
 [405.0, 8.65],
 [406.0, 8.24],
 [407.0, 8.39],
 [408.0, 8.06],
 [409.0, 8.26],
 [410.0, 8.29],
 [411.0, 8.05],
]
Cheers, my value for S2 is -0.08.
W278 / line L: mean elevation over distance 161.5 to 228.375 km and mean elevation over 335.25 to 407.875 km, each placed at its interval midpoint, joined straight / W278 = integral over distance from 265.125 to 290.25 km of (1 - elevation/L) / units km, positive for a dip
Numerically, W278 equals -4.1 km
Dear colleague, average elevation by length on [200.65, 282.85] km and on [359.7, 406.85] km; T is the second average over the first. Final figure 0.78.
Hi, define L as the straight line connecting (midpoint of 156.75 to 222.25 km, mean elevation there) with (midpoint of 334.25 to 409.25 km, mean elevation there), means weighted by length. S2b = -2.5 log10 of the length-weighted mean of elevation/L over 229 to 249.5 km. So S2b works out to -0.08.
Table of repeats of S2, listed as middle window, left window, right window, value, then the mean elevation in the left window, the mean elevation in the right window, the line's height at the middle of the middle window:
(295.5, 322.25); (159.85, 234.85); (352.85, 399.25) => -0.23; 8.98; 7.32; 7.94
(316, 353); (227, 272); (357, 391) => -0.18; 9.43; 6.88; 7.69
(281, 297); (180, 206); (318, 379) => -0.18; 9.07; 8.21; 8.54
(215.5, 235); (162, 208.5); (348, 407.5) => -0.05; 8.94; 7.58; 8.66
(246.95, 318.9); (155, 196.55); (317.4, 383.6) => -0.17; 8.77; 8.07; 8.34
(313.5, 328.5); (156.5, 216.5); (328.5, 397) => -0.20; 8.93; 7.8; 8.07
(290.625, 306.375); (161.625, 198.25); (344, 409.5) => -0.22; 8.83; 7.65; 8.12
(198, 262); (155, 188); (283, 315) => 0.00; 8.74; 9.96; 9.3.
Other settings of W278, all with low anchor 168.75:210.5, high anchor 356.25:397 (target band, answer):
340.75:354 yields -2.0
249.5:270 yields -3.3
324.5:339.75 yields -3.2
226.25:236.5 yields -0.8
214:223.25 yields -0.3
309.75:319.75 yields -2.6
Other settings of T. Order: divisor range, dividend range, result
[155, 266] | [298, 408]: 0.92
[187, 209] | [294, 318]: 1.08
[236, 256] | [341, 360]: 0.90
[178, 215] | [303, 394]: 0.92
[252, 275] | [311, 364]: 0.94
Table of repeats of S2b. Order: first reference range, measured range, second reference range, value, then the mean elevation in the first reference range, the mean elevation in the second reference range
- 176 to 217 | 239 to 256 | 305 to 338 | -0.024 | 9.04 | 9.53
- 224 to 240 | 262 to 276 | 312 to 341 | -0.020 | 9.2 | 9.39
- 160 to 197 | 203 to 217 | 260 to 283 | -0.001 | 8.81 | 9.63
